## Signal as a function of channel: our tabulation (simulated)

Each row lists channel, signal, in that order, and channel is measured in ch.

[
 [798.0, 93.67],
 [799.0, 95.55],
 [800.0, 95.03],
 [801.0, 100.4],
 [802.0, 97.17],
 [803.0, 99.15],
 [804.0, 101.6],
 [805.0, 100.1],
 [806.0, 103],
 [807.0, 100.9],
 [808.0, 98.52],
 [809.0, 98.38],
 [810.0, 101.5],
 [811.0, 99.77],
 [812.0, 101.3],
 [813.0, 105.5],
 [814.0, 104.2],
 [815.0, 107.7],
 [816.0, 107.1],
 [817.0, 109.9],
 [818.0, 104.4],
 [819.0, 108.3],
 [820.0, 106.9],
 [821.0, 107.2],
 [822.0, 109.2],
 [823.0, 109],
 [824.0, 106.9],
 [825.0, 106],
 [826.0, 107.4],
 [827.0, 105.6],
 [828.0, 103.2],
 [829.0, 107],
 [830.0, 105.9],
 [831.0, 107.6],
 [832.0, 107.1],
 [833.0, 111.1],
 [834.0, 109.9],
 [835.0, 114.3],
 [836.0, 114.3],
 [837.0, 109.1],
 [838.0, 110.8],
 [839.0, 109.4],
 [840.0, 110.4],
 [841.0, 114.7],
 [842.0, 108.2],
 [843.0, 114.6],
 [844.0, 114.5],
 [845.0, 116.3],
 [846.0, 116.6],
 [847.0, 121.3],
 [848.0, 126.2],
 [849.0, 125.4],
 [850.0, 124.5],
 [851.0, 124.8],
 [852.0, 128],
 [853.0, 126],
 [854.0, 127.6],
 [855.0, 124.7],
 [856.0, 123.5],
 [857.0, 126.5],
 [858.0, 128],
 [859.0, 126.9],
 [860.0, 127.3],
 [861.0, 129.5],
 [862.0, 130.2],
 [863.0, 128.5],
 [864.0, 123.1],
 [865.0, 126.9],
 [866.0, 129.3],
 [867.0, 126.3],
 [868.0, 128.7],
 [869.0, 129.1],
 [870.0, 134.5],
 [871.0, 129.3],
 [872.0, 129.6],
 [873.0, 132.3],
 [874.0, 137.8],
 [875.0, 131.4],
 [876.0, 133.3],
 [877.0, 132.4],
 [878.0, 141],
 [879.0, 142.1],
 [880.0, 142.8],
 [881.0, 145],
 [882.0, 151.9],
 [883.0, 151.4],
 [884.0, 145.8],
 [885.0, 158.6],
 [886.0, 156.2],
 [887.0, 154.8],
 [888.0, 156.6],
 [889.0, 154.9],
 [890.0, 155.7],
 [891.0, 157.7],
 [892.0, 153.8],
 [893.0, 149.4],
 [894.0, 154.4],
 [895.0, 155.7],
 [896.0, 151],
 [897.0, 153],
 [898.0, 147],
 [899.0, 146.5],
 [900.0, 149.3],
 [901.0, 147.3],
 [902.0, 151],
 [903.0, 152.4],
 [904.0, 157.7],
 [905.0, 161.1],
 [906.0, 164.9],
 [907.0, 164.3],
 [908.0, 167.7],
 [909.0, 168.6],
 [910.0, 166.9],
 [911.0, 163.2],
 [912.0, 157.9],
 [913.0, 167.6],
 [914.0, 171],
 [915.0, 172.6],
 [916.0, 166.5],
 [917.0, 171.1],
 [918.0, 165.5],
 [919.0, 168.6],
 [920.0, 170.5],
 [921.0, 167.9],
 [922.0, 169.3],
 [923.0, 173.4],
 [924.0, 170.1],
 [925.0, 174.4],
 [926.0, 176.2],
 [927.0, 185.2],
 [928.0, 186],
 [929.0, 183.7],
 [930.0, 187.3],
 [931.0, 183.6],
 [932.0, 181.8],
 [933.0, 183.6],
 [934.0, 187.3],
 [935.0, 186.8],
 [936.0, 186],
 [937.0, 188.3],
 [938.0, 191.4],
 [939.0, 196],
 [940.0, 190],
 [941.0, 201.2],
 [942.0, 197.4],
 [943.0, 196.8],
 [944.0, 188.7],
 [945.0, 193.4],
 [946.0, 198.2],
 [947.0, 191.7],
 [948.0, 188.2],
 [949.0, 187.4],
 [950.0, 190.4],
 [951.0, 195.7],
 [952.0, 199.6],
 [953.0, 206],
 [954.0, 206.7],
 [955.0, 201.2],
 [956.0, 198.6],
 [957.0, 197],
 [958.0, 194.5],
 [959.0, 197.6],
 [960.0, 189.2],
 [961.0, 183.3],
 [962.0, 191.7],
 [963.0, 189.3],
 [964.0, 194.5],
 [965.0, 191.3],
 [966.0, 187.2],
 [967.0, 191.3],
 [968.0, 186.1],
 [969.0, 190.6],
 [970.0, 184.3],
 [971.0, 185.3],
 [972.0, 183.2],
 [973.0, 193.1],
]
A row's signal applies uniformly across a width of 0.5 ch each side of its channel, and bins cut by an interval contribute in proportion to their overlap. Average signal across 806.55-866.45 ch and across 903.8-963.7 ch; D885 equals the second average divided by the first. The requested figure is 1.60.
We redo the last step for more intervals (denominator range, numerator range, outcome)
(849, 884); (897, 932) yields 1.27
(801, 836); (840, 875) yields 1.19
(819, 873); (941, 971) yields 1.63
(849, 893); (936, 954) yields 1.42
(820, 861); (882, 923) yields 1.38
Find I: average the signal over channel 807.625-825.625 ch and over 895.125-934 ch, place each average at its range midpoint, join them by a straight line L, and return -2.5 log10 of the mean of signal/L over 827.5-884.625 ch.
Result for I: 0.05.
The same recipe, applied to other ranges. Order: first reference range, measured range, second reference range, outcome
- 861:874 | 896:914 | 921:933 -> 0.02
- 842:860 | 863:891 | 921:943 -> 0.02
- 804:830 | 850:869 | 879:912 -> 0.04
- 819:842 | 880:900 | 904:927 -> -0.01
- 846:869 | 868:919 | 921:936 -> 0.01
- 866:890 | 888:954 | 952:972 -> -0.04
